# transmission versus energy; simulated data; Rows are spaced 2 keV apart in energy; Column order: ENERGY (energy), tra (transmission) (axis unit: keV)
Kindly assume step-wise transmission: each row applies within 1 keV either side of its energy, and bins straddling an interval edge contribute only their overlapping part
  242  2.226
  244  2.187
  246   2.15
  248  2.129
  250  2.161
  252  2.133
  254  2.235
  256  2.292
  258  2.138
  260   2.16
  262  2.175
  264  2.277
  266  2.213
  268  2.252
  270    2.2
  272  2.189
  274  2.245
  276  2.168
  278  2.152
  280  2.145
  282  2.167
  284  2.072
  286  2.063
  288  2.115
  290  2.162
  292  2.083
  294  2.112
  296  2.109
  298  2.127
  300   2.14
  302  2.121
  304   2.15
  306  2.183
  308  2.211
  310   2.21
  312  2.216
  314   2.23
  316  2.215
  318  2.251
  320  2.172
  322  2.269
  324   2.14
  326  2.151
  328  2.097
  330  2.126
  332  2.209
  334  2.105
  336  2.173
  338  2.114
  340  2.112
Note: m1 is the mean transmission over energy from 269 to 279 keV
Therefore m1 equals 2.19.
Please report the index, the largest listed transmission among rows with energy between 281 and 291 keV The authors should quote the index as 2.167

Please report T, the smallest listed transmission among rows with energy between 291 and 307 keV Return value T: 2.083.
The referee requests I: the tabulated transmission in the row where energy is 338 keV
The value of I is 2.114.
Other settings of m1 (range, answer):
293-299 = 2.12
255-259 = 2.21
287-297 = 2.12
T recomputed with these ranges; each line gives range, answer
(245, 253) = 2.129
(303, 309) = 2.15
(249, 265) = 2.133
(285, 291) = 2.063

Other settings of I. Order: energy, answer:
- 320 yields 2.172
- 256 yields 2.292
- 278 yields 2.152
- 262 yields 2.175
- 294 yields 2.112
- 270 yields 2.2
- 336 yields 2.173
